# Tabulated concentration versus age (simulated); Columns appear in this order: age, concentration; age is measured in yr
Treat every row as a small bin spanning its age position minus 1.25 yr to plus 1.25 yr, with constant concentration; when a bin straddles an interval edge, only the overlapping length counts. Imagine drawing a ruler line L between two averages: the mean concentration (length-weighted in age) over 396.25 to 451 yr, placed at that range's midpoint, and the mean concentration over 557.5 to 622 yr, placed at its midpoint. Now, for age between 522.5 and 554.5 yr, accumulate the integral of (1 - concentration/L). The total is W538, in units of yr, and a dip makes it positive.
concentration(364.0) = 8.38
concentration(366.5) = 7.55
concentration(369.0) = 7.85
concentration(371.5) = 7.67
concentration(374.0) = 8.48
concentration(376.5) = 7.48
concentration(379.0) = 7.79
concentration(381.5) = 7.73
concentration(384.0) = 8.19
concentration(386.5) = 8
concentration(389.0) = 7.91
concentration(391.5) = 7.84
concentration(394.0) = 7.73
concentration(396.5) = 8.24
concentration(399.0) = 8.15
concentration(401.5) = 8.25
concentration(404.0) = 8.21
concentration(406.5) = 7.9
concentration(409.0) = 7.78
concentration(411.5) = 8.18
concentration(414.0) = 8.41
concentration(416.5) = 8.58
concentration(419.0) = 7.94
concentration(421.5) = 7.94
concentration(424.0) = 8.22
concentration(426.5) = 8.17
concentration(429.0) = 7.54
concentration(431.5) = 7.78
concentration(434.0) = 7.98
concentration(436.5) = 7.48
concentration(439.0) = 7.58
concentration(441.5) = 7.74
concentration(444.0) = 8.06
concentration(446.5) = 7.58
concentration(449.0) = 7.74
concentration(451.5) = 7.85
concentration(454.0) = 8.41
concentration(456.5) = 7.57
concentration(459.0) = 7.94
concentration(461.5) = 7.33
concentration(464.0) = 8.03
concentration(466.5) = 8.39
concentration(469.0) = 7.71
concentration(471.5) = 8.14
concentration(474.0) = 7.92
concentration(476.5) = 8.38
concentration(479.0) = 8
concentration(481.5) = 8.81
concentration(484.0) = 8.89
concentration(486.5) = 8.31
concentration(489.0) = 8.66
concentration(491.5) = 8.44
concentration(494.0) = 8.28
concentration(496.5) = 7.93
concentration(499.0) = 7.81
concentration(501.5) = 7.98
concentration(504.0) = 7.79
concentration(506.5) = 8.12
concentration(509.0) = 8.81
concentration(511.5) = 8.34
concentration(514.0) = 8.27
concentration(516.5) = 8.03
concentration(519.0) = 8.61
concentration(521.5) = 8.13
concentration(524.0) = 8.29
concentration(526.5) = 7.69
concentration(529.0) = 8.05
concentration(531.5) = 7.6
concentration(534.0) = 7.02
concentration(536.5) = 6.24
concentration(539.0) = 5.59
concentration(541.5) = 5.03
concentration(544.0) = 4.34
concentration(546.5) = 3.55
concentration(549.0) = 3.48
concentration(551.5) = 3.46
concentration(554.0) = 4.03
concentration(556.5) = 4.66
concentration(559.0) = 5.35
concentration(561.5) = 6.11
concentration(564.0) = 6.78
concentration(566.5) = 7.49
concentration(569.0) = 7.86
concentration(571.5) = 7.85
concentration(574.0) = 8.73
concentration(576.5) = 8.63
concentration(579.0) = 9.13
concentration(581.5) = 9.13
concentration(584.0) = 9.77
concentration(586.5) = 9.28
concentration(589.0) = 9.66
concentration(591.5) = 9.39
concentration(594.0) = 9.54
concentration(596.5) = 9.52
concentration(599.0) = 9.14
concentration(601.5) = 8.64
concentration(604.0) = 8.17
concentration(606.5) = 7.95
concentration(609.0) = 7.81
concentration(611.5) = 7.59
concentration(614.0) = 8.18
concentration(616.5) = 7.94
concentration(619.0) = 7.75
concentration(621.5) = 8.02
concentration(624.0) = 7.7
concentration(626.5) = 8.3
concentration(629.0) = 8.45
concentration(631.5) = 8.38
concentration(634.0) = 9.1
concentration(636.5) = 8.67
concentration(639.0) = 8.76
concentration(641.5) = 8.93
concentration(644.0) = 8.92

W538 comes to 9.38 yr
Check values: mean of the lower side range 7.97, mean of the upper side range 8.27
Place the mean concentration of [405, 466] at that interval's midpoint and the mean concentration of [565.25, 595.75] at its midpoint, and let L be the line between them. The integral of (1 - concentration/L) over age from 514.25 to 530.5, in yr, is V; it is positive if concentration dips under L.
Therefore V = 0.7 yr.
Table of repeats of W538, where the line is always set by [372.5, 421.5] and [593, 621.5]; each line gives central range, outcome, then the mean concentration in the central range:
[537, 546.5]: 3.87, 4.9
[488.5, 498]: -0.12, 8.29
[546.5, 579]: 8.16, 6.21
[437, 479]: 1.22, 7.89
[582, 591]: -1.29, 9.52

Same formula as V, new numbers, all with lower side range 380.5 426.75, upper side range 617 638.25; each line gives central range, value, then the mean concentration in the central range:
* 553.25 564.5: 3.93 yr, 5.35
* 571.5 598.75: -3.15 yr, 9.21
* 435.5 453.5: 0.80 yr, 7.75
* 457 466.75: 0.34 yr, 7.85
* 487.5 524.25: -0.26 yr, 8.23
